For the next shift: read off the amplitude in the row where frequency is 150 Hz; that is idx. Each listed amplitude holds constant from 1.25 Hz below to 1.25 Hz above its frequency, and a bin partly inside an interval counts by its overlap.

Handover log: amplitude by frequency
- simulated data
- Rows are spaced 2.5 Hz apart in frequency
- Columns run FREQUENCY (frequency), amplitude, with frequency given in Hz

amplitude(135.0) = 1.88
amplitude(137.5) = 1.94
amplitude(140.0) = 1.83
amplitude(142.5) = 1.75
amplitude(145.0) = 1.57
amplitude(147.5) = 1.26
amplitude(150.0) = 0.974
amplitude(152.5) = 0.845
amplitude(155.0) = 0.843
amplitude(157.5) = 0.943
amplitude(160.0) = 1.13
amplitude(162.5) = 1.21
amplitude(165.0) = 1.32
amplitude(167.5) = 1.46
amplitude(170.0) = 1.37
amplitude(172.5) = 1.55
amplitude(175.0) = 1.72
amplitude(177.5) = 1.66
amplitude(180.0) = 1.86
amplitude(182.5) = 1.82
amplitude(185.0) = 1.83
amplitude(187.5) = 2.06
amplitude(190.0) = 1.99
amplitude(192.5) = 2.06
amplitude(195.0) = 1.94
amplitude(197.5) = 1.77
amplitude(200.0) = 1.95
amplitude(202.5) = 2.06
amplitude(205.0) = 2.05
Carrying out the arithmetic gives 0.974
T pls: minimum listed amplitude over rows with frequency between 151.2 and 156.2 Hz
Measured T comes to 0.843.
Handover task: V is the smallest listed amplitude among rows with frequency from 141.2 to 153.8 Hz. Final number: 0.845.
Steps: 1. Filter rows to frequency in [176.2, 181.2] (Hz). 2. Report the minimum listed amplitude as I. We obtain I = 1.66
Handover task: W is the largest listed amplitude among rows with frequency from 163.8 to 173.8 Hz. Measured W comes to 1.55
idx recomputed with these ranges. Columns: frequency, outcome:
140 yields 1.83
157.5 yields 0.943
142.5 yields 1.75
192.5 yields 2.06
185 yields 1.83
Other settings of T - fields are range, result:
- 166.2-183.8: 1.37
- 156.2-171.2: 0.943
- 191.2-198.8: 1.77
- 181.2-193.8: 1.82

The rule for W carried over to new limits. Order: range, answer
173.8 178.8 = 1.72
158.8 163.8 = 1.21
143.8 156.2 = 1.57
